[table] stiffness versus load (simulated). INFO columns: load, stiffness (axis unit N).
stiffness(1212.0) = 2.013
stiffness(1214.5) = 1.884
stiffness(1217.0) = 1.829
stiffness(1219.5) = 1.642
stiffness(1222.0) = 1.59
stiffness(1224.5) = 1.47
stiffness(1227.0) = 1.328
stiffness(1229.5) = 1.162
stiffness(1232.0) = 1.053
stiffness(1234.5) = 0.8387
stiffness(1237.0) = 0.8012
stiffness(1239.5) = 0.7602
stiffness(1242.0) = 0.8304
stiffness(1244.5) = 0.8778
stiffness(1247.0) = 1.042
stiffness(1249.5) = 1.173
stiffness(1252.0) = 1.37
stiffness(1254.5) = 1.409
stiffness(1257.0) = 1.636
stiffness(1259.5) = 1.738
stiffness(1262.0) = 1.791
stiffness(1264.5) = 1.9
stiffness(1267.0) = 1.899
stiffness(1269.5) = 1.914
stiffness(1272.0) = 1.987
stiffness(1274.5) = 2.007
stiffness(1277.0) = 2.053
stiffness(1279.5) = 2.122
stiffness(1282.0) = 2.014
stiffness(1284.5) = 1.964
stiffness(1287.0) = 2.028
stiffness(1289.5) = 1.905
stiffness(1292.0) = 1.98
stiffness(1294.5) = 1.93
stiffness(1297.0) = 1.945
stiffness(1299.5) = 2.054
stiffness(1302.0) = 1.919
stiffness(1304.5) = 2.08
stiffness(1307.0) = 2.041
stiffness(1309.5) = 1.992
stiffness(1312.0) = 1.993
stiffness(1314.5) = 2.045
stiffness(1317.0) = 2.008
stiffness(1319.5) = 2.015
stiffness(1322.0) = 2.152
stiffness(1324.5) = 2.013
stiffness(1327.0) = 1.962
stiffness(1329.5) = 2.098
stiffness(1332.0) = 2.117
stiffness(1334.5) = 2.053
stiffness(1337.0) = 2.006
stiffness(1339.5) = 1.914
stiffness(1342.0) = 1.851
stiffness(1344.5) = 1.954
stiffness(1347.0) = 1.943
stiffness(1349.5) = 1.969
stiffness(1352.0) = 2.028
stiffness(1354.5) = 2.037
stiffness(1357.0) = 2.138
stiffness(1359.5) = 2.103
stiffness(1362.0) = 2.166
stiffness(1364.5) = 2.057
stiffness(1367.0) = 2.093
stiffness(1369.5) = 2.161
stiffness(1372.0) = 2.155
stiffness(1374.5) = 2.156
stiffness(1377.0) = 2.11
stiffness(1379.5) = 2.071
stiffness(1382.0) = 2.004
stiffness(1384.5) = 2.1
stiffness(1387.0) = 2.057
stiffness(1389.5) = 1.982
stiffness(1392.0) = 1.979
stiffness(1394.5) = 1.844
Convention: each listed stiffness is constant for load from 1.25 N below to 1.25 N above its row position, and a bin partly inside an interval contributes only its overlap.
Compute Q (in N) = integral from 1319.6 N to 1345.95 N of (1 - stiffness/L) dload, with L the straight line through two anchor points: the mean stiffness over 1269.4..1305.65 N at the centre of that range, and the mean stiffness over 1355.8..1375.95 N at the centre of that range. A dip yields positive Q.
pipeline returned 0.8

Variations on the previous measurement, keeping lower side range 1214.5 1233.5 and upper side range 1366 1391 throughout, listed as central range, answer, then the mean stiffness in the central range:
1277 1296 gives -3.1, 2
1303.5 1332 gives -3.1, 2.04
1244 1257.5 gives 2.8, 1.25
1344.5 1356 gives -0.1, 1.99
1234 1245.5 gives 5.3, 0.819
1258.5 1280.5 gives -3.9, 1.93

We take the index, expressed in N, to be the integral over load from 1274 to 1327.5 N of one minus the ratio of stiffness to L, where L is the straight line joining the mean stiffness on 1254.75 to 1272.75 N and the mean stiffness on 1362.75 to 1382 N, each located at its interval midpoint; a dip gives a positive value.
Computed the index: -2.8 N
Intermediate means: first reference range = 1.81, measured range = 2.01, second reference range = 2.11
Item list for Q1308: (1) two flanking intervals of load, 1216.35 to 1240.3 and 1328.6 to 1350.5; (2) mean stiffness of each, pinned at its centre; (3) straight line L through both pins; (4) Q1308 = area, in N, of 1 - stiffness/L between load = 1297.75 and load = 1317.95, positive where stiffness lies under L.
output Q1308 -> -2.7 N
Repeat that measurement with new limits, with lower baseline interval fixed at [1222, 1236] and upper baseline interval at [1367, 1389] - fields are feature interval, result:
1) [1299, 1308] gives -2.03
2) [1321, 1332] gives -1.68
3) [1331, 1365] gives -1.89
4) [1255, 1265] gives -2.45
